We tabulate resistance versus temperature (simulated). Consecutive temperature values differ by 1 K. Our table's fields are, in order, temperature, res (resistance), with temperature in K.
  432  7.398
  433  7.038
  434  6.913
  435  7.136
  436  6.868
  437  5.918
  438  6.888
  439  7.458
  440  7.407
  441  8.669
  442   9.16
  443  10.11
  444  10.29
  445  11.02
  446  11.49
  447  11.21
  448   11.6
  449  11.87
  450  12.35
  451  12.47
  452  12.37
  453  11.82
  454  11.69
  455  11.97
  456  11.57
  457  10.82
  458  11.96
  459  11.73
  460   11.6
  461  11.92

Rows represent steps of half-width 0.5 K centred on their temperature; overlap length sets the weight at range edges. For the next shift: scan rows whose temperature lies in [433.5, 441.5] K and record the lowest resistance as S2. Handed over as 5.918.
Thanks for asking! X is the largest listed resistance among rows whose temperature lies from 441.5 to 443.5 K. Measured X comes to 10.11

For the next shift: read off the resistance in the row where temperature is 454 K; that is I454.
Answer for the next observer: 11.69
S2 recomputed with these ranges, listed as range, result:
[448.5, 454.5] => 11.69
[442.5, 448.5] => 10.11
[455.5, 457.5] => 10.82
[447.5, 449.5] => 11.6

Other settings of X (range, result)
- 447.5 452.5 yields 12.47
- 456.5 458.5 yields 11.96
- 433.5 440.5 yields 7.458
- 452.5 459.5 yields 11.97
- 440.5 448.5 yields 11.6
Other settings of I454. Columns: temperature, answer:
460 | 11.6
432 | 7.398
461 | 11.92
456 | 11.57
